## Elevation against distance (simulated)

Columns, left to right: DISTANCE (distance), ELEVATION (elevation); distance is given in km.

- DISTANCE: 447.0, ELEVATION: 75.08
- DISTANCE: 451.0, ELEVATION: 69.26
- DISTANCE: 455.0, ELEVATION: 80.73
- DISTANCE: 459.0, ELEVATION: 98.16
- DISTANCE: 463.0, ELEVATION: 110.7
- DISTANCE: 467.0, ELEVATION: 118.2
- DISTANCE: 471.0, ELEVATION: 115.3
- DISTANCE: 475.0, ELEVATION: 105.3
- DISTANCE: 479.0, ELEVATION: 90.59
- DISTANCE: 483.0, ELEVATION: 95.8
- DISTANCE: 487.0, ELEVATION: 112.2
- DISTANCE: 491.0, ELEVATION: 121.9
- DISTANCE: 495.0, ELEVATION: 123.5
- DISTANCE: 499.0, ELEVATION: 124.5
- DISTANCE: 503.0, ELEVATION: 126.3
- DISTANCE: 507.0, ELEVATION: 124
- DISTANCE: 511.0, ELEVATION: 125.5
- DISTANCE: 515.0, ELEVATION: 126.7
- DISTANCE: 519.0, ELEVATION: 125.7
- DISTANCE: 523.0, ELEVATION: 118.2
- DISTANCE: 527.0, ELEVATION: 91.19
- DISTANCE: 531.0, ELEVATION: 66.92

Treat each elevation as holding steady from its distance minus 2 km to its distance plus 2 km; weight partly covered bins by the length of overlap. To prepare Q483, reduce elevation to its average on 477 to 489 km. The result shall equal 99.5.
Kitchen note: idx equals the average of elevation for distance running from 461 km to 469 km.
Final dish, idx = 114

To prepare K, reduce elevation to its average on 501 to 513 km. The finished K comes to 125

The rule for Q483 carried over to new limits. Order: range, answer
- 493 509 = 125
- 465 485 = 105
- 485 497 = 119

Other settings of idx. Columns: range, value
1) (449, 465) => 89.7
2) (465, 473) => 117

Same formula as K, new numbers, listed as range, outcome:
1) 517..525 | 122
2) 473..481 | 97.9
